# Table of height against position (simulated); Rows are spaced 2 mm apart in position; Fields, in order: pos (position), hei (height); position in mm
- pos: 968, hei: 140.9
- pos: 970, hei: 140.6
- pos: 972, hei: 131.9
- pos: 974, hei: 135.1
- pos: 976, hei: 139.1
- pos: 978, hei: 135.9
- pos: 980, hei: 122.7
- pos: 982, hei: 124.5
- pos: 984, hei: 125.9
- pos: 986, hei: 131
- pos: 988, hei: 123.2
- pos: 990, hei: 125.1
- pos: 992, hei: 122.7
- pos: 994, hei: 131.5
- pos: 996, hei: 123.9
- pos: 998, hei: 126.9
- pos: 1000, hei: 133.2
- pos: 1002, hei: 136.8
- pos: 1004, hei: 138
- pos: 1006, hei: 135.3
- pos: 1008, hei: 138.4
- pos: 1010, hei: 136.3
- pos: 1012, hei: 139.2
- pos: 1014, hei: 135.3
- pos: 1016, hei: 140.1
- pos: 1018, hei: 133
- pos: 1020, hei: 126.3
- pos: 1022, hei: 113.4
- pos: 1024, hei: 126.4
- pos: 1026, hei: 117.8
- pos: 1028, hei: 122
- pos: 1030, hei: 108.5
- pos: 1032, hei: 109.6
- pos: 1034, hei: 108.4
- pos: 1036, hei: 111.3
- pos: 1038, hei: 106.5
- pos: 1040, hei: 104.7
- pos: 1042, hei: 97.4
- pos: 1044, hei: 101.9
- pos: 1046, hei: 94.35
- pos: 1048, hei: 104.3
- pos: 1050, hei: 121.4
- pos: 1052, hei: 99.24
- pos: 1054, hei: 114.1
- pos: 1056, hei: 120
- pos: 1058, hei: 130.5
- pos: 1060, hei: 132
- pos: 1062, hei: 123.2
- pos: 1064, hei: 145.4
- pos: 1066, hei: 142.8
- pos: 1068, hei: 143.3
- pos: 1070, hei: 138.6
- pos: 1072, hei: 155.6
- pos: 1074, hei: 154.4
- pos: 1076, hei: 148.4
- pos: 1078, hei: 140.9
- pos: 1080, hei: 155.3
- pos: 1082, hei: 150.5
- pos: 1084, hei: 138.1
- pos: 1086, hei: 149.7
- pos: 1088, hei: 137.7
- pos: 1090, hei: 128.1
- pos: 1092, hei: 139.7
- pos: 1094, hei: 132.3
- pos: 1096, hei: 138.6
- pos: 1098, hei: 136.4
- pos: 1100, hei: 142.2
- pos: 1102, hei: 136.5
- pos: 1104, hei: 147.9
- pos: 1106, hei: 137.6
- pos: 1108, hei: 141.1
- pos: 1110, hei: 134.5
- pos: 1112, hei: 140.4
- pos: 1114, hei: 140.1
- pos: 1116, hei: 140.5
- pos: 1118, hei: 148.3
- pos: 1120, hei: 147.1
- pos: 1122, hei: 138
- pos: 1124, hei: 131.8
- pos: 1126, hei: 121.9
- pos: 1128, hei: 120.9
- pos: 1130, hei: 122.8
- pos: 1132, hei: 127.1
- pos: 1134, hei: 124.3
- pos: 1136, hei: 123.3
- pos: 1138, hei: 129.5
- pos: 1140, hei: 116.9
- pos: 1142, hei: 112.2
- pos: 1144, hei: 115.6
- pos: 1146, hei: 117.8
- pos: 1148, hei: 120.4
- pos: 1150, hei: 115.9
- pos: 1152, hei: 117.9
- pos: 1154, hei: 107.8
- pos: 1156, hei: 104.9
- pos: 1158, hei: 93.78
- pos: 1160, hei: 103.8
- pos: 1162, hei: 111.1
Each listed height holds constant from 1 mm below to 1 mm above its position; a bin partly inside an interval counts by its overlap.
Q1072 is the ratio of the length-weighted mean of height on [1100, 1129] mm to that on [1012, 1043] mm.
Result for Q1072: 1.17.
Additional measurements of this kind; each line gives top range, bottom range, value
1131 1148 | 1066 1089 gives 0.83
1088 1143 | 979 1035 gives 1.05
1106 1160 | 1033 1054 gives 1.19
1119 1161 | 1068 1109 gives 0.84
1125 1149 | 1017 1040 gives 1.04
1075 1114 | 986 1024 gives 1.08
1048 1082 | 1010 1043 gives 1.13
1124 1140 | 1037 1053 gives 1.20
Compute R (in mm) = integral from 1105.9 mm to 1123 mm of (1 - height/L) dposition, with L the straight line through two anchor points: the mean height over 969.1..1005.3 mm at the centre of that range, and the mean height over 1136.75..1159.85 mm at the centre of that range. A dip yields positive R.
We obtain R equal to -3.48 mm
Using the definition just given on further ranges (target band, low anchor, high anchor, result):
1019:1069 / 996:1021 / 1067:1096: 7.9 mm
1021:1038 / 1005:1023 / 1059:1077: 2.7 mm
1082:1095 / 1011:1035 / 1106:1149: -1.2 mm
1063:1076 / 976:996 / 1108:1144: -1.8 mm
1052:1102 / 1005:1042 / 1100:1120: -1.6 mm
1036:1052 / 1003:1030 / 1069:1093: 3.7 mm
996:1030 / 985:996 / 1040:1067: -2.0 mm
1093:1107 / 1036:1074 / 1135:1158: -2.4 mm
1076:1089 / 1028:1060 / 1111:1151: -3.1 mm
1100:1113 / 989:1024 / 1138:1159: -2.3 mm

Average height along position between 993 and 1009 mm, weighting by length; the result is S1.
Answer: 133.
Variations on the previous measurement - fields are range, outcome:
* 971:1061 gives 123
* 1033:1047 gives 104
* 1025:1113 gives 129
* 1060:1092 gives 143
